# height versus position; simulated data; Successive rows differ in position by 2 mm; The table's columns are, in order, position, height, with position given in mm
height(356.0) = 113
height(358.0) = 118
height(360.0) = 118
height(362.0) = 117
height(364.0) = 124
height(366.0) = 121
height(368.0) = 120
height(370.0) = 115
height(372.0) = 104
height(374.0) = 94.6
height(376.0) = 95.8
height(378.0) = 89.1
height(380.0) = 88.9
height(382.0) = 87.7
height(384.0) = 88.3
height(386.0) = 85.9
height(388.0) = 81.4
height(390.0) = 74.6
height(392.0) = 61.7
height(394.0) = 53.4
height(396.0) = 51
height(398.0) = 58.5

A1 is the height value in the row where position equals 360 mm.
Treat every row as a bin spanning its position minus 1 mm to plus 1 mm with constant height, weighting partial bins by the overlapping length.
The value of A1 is 118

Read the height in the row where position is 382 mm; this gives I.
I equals 87.7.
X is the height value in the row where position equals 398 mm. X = 58.5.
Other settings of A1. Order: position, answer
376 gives 95.8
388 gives 81.4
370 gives 115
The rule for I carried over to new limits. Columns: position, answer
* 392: 61.7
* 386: 85.9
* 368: 120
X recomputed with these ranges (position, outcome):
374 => 94.6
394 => 53.4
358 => 118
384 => 88.3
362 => 117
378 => 89.1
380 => 88.9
